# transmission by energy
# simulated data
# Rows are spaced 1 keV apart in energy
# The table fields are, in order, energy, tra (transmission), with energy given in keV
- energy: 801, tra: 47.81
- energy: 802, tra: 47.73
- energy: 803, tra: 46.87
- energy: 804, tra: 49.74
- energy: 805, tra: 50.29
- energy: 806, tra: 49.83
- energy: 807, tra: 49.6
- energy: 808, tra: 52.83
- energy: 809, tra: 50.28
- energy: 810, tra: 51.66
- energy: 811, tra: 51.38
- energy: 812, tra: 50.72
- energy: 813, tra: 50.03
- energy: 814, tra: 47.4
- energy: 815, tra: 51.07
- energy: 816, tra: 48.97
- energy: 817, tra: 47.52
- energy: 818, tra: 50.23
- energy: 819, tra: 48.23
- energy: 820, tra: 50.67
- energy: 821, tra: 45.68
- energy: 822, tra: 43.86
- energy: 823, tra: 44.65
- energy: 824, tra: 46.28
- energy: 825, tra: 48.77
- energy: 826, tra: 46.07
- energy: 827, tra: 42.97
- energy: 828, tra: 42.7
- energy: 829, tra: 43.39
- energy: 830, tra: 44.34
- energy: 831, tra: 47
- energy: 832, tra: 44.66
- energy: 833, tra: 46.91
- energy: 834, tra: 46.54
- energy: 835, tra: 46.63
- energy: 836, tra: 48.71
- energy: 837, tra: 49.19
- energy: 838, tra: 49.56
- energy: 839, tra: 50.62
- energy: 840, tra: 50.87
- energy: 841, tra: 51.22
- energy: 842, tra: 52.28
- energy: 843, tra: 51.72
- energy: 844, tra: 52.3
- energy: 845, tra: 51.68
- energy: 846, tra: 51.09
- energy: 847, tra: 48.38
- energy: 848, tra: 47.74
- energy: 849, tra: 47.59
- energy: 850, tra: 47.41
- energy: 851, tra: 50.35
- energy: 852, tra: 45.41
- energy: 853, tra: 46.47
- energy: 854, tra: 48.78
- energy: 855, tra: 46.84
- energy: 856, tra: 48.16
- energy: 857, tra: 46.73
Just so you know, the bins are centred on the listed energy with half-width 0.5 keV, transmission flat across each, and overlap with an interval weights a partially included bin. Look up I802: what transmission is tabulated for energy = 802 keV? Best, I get 47.73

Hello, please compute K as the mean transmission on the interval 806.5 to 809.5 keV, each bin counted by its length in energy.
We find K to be 50.9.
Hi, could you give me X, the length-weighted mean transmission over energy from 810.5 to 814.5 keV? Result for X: 49.9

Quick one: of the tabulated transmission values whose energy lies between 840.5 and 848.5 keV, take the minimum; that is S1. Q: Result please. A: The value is 47.74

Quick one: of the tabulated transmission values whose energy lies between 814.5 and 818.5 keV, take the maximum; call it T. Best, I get 51.07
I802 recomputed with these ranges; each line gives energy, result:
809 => 50.28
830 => 44.34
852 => 45.41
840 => 50.87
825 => 48.77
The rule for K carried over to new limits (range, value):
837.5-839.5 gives 50.1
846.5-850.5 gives 47.8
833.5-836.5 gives 47.3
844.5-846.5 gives 51.4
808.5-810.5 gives 51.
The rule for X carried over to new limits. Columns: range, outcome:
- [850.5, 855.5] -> 47.6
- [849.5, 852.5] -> 47.7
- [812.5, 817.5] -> 49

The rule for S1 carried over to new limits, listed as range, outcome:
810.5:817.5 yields 47.4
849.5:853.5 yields 45.41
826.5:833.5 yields 42.7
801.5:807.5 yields 46.87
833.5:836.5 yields 46.54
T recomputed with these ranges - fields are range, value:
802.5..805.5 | 50.29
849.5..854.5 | 50.35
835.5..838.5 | 49.56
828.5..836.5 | 48.71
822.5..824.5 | 46.28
